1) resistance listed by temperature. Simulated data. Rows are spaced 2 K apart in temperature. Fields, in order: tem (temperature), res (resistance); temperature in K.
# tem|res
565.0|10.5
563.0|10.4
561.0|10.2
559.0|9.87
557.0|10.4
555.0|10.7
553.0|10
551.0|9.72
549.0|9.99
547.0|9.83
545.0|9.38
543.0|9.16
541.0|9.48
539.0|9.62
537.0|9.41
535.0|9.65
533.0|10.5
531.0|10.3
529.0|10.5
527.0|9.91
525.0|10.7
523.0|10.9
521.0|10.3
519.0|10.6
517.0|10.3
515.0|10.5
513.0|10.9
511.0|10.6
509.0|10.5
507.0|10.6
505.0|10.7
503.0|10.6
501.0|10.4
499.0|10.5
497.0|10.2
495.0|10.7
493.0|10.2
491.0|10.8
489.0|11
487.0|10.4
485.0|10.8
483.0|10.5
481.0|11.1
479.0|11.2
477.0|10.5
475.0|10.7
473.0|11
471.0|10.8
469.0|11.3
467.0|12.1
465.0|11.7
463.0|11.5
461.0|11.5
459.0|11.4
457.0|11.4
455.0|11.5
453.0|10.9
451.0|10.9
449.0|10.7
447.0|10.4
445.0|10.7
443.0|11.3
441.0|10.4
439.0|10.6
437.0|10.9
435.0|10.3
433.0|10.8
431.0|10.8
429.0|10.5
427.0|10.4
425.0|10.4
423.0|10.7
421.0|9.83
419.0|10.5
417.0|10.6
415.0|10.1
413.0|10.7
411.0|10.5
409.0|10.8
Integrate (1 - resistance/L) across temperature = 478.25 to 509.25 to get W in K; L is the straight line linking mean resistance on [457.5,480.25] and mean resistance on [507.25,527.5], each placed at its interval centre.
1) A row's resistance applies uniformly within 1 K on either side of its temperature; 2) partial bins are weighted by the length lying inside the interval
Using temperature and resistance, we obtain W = 0.7 K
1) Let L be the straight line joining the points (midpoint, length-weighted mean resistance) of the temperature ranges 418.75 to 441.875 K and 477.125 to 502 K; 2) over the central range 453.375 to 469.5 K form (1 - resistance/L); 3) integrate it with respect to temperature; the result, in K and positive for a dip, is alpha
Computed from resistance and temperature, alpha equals -1.45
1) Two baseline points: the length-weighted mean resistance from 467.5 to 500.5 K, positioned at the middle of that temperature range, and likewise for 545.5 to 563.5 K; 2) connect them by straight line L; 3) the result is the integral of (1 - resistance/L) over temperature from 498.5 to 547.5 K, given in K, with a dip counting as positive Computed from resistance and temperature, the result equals 0.7 K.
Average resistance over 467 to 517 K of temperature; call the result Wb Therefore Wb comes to 10.7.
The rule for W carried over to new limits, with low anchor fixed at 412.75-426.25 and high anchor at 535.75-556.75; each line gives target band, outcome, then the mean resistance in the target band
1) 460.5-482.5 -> -2.32 K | 11.2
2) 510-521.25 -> -0.73 K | 10.5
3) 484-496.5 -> -0.75 K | 10.6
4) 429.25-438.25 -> -0.32 K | 10.7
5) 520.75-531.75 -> -0.66 K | 10.4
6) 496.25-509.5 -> -0.71 K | 10.5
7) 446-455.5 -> -0.57 K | 10.8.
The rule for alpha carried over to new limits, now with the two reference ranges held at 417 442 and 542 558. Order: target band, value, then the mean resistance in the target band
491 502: -0.3 K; 10.4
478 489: -0.6 K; 10.8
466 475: -0.8 K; 11.2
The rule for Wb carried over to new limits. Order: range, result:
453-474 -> 11.4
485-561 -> 10.3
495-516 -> 10.6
